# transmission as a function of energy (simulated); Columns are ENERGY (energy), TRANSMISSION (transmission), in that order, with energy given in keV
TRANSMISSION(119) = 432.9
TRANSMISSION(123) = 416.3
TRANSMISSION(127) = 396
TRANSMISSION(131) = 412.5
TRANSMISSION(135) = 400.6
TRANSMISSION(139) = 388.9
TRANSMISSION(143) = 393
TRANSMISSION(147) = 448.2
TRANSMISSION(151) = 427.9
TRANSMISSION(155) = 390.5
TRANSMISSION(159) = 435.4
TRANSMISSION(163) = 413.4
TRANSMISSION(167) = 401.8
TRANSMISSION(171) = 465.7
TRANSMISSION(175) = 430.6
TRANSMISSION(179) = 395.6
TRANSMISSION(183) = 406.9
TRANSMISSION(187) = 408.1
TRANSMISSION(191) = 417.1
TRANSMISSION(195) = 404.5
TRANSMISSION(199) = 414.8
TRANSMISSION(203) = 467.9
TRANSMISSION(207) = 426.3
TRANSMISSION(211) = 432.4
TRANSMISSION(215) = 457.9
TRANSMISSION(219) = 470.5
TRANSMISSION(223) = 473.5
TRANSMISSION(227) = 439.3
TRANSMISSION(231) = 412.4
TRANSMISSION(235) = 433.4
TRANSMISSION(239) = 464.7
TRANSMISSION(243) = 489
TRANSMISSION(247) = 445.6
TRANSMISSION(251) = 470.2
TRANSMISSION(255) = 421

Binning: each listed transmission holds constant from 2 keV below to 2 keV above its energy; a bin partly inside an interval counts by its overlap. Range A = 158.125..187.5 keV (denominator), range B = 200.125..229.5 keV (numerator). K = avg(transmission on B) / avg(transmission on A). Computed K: 1.1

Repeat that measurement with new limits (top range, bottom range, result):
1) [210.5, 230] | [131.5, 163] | 1.10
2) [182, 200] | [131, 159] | 1.00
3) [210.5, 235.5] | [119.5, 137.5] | 1.10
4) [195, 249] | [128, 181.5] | 1.08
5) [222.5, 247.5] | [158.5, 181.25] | 1.06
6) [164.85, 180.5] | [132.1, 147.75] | 1.05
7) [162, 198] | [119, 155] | 1.01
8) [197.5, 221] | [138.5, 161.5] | 1.07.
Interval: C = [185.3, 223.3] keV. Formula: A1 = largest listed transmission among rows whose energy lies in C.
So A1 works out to 473.5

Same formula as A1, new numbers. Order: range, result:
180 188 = 408.1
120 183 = 465.7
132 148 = 448.2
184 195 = 417.1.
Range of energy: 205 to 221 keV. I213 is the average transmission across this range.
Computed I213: 447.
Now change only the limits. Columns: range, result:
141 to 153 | 423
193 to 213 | 429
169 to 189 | 421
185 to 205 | 422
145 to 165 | 423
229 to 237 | 423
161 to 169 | 408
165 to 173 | 434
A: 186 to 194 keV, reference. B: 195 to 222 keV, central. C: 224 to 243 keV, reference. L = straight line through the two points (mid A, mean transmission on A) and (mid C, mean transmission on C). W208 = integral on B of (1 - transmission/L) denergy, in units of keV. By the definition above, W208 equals -1.1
